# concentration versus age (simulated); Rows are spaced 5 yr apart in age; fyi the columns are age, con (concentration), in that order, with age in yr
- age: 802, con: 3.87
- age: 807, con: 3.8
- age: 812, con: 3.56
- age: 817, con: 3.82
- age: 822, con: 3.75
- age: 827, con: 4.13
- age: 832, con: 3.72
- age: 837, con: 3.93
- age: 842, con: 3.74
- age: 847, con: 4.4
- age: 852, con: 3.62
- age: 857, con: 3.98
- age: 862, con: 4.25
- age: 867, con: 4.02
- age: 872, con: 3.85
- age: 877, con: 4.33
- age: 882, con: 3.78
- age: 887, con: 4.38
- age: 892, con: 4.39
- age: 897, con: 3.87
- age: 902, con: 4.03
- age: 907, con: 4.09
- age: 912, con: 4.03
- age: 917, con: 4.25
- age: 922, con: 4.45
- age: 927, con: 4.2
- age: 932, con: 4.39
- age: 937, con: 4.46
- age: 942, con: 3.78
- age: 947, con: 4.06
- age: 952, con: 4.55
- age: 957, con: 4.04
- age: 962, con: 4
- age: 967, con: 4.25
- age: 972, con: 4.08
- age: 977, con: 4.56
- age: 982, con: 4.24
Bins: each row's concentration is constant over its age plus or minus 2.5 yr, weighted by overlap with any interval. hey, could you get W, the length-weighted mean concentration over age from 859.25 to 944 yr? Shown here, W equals 4.15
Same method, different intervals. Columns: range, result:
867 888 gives 4.06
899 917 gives 4.07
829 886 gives 3.98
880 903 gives 4.1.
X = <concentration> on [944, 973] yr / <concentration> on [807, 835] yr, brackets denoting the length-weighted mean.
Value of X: 1.1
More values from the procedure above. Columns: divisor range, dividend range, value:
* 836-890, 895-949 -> 1.03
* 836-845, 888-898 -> 1.09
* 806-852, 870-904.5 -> 1.06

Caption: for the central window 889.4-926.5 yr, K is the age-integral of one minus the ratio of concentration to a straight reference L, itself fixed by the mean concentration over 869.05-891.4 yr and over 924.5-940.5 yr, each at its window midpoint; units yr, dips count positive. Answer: 0.5 yr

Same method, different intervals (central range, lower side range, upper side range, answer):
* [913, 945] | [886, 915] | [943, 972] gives -0.8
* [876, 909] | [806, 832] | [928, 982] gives -0.7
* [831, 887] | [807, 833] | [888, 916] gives -0.6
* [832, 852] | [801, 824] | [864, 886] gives -0.3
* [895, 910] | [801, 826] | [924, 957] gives 0.3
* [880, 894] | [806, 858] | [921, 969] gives -0.6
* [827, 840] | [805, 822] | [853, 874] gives -0.2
